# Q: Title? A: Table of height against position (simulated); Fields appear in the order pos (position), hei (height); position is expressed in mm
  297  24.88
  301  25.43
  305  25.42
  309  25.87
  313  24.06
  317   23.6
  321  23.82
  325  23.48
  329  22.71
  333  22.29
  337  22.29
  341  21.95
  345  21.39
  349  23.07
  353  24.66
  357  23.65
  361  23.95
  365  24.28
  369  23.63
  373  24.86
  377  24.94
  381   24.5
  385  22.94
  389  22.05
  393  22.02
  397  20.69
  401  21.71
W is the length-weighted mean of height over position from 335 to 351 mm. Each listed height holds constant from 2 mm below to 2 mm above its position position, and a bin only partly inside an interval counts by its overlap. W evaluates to 22.2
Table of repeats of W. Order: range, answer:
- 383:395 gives 22.3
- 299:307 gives 25.4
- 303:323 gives 24.6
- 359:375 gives 24.2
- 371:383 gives 24.8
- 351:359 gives 24.2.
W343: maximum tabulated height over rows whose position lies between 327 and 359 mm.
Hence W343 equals 24.66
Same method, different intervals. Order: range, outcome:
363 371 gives 24.28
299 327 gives 25.87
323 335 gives 23.48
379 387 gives 24.5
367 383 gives 24.94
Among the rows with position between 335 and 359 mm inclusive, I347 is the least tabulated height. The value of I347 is 21.39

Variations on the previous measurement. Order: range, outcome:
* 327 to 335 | 22.29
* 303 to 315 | 24.06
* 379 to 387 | 22.94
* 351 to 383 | 23.63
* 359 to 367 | 23.95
